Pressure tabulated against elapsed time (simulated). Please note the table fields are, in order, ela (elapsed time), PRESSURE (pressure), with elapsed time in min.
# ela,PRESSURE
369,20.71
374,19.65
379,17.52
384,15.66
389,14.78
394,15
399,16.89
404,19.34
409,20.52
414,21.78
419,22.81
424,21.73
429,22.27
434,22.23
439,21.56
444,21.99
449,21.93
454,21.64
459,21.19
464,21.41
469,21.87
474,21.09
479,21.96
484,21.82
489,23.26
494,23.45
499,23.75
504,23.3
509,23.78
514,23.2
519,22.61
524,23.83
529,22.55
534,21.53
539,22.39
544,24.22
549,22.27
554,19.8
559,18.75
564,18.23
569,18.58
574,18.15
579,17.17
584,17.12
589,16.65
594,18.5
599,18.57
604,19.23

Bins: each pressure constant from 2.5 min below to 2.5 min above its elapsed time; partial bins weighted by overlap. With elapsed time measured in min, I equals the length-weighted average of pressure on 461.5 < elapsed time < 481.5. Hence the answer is 21.6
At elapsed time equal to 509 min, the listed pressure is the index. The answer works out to 23.78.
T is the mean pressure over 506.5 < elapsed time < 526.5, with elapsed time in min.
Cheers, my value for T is 23.4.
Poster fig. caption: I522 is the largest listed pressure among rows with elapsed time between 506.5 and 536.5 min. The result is 23.83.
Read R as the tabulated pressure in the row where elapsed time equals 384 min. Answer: 15.66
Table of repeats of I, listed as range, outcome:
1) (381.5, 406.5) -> 16.3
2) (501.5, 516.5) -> 23.4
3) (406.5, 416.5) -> 21.1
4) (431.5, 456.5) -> 21.9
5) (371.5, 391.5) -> 16.9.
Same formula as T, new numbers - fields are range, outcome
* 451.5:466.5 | 21.4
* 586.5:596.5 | 17.6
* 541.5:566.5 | 20.7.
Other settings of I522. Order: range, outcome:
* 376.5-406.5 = 19.34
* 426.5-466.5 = 22.27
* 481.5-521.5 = 23.78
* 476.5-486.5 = 21.96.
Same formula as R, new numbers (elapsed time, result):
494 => 23.45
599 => 18.57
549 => 22.27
